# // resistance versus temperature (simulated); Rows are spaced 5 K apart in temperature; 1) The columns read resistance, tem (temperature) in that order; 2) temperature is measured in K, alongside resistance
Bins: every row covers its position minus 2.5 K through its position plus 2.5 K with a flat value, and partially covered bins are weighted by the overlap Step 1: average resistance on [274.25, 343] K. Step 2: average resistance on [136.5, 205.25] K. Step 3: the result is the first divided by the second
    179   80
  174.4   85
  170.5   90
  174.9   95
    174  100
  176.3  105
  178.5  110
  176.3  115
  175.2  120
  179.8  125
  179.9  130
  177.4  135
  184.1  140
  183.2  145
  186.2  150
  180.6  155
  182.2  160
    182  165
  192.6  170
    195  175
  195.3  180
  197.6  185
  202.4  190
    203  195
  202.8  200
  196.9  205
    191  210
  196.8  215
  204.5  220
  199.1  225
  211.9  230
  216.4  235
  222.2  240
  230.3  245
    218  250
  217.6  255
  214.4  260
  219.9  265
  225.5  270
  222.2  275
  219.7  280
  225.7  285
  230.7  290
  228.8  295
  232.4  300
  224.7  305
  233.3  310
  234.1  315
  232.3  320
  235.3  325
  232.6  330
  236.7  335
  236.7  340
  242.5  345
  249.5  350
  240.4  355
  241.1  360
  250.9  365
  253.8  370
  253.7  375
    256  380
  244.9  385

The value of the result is 1.21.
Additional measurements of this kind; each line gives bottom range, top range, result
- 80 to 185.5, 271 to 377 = 1.30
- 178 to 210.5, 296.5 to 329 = 1.17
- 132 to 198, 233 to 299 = 1.18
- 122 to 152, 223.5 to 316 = 1.23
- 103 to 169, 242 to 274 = 1.22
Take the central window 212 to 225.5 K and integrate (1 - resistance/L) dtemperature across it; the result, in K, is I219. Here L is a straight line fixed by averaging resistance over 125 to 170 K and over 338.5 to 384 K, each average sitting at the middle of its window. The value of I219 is 0.3 K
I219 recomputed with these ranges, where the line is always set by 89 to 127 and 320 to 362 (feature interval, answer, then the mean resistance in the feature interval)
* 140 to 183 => 0.7 K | 187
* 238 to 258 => -0.8 K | 222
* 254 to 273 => -0.1 K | 220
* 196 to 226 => 0.7 K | 199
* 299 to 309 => 0.0 K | 229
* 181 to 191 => -0.1 K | 199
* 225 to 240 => -0.2 K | 213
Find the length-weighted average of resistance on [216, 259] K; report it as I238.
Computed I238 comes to 214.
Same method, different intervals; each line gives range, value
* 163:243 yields 201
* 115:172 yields 182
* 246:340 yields 227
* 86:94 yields 172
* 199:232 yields 200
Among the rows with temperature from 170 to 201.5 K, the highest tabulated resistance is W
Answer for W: 203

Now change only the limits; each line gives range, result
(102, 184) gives 195.3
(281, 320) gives 234.1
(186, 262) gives 230.3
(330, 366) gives 250.9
